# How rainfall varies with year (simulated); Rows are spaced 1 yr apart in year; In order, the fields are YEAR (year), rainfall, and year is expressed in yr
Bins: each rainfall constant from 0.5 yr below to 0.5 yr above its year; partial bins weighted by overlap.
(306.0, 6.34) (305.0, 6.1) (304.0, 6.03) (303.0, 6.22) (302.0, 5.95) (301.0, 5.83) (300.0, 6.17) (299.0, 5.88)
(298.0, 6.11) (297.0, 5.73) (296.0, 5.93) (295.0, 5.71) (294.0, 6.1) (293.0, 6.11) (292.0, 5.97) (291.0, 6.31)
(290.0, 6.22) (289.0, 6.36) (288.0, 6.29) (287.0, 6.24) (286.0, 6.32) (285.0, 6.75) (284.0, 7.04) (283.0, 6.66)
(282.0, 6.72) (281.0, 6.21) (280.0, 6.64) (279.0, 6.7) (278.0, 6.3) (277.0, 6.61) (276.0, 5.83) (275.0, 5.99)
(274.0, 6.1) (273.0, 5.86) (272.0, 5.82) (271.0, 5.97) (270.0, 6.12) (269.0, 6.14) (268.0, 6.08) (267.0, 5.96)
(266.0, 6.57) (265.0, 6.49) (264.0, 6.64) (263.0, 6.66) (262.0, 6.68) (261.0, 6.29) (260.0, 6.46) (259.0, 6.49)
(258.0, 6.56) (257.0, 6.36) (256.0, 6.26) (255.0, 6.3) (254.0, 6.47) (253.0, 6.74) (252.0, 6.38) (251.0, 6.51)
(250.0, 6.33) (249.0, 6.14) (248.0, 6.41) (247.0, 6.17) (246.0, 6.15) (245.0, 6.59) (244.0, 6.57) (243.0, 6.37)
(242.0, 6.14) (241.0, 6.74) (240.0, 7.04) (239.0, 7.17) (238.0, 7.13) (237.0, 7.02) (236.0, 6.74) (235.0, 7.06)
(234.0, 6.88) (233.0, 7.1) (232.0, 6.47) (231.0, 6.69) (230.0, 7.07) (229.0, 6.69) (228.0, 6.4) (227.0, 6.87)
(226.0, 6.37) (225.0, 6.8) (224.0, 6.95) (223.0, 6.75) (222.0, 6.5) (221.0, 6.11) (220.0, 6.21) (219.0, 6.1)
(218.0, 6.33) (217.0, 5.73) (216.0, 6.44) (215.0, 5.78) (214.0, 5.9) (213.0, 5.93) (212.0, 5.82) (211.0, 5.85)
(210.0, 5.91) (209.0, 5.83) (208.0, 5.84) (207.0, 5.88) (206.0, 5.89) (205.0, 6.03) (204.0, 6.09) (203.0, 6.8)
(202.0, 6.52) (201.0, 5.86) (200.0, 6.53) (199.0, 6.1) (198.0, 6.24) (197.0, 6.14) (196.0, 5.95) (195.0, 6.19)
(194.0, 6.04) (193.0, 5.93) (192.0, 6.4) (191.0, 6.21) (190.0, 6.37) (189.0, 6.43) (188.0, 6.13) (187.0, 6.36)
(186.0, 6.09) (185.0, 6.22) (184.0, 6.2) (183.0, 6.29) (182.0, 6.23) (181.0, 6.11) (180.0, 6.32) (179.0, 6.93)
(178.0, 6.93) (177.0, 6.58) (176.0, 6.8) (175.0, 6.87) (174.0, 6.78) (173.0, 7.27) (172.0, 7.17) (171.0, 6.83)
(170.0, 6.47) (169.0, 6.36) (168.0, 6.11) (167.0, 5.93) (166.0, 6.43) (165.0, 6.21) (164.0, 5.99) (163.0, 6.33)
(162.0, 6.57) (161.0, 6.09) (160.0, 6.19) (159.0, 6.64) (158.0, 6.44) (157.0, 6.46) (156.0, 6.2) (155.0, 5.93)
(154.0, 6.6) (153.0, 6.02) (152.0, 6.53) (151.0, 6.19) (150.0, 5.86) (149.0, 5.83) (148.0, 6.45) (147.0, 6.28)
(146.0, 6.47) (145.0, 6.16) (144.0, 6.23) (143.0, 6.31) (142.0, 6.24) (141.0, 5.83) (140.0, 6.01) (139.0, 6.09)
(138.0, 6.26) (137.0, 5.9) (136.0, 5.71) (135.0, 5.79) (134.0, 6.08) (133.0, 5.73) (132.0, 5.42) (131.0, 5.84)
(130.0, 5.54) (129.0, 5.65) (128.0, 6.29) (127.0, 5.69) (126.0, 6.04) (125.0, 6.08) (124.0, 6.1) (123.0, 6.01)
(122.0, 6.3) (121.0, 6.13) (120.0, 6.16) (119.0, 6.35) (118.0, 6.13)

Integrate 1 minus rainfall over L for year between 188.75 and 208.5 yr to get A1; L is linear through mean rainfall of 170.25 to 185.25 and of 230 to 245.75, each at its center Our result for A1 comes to 1.5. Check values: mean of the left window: 6.64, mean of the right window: 6.78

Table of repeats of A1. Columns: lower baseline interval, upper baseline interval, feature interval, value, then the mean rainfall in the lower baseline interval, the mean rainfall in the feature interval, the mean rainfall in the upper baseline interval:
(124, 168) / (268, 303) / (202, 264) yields -2.7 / 6.11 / 6.43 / 6.2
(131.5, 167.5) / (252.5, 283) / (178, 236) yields -0.6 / 6.15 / 6.31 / 6.34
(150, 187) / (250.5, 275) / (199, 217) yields 0.9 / 6.42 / 6.05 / 6.32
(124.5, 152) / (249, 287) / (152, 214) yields -1.6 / 6.01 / 6.29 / 6.37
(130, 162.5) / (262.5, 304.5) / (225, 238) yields -1.3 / 6.13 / 6.79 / 6.22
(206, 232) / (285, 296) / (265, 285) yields -0.3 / 6.27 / 6.3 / 6.18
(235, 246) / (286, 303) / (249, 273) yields 0.5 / 6.74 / 6.35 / 6.07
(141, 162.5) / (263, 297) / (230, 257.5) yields -1.5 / 6.26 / 6.6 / 6.26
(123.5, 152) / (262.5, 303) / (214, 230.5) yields -0.8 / 6.01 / 6.43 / 6.23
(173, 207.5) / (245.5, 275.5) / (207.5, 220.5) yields 0.7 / 6.32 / 5.97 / 6.3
